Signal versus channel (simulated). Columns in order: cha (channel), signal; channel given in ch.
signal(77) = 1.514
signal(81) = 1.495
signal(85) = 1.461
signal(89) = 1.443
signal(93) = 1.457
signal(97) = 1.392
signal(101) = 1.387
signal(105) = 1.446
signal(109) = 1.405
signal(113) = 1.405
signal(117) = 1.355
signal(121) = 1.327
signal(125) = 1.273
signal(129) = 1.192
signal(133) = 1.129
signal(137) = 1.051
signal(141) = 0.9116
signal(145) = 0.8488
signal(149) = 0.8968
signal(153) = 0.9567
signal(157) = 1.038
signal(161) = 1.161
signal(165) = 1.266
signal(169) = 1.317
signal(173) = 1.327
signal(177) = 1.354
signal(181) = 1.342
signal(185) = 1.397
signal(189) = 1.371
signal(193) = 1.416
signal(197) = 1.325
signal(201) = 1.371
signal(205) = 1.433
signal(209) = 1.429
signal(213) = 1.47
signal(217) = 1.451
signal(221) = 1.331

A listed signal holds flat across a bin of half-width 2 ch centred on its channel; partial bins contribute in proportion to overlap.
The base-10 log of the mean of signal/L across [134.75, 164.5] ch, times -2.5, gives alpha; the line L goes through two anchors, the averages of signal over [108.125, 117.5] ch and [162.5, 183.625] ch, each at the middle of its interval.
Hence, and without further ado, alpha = 0.33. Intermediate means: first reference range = 1.39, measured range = 0.996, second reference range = 1.32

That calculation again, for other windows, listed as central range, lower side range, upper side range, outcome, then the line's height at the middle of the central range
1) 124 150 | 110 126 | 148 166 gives 0.17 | 1.21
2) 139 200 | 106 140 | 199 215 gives 0.14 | 1.35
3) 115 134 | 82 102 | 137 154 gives -0.13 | 1.12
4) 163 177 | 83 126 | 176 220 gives 0.07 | 1.4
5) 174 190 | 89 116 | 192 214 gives 0.03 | 1.41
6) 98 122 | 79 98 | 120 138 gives -0.06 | 1.32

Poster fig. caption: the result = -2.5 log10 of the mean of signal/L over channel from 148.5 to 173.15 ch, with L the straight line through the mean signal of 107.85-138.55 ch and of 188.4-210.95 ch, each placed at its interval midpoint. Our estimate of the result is 0.169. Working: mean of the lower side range 1.27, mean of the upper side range 1.39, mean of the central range 1.14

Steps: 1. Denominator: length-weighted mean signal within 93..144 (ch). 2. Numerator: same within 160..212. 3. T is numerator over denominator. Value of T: 1.06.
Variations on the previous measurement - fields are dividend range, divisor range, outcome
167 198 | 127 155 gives 1.36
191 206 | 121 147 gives 1.27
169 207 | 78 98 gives 0.94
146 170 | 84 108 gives 0.76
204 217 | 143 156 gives 1.59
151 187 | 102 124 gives 0.90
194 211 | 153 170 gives 1.20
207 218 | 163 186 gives 1.09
